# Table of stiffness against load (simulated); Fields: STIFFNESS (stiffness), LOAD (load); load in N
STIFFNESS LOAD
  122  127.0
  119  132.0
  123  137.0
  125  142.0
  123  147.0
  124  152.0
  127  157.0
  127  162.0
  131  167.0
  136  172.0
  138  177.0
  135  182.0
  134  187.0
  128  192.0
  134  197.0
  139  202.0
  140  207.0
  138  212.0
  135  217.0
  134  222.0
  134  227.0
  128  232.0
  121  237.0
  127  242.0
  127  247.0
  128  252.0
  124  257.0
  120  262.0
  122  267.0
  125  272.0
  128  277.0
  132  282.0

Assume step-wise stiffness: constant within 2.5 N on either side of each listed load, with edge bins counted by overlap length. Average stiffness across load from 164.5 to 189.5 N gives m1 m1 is 135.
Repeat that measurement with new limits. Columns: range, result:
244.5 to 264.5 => 125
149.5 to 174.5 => 129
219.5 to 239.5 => 129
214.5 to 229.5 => 134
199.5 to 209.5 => 140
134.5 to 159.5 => 124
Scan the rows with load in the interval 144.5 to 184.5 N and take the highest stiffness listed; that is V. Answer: 138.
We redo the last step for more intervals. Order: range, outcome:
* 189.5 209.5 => 140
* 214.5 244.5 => 135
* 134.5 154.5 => 125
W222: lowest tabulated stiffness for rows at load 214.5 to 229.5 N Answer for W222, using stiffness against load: 134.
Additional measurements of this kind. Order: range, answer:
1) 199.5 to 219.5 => 135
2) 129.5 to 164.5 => 119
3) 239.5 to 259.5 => 124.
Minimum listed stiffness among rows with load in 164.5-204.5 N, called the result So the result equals 128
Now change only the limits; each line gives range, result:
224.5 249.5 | 121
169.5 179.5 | 136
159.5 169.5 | 127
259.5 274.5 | 120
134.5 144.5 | 123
